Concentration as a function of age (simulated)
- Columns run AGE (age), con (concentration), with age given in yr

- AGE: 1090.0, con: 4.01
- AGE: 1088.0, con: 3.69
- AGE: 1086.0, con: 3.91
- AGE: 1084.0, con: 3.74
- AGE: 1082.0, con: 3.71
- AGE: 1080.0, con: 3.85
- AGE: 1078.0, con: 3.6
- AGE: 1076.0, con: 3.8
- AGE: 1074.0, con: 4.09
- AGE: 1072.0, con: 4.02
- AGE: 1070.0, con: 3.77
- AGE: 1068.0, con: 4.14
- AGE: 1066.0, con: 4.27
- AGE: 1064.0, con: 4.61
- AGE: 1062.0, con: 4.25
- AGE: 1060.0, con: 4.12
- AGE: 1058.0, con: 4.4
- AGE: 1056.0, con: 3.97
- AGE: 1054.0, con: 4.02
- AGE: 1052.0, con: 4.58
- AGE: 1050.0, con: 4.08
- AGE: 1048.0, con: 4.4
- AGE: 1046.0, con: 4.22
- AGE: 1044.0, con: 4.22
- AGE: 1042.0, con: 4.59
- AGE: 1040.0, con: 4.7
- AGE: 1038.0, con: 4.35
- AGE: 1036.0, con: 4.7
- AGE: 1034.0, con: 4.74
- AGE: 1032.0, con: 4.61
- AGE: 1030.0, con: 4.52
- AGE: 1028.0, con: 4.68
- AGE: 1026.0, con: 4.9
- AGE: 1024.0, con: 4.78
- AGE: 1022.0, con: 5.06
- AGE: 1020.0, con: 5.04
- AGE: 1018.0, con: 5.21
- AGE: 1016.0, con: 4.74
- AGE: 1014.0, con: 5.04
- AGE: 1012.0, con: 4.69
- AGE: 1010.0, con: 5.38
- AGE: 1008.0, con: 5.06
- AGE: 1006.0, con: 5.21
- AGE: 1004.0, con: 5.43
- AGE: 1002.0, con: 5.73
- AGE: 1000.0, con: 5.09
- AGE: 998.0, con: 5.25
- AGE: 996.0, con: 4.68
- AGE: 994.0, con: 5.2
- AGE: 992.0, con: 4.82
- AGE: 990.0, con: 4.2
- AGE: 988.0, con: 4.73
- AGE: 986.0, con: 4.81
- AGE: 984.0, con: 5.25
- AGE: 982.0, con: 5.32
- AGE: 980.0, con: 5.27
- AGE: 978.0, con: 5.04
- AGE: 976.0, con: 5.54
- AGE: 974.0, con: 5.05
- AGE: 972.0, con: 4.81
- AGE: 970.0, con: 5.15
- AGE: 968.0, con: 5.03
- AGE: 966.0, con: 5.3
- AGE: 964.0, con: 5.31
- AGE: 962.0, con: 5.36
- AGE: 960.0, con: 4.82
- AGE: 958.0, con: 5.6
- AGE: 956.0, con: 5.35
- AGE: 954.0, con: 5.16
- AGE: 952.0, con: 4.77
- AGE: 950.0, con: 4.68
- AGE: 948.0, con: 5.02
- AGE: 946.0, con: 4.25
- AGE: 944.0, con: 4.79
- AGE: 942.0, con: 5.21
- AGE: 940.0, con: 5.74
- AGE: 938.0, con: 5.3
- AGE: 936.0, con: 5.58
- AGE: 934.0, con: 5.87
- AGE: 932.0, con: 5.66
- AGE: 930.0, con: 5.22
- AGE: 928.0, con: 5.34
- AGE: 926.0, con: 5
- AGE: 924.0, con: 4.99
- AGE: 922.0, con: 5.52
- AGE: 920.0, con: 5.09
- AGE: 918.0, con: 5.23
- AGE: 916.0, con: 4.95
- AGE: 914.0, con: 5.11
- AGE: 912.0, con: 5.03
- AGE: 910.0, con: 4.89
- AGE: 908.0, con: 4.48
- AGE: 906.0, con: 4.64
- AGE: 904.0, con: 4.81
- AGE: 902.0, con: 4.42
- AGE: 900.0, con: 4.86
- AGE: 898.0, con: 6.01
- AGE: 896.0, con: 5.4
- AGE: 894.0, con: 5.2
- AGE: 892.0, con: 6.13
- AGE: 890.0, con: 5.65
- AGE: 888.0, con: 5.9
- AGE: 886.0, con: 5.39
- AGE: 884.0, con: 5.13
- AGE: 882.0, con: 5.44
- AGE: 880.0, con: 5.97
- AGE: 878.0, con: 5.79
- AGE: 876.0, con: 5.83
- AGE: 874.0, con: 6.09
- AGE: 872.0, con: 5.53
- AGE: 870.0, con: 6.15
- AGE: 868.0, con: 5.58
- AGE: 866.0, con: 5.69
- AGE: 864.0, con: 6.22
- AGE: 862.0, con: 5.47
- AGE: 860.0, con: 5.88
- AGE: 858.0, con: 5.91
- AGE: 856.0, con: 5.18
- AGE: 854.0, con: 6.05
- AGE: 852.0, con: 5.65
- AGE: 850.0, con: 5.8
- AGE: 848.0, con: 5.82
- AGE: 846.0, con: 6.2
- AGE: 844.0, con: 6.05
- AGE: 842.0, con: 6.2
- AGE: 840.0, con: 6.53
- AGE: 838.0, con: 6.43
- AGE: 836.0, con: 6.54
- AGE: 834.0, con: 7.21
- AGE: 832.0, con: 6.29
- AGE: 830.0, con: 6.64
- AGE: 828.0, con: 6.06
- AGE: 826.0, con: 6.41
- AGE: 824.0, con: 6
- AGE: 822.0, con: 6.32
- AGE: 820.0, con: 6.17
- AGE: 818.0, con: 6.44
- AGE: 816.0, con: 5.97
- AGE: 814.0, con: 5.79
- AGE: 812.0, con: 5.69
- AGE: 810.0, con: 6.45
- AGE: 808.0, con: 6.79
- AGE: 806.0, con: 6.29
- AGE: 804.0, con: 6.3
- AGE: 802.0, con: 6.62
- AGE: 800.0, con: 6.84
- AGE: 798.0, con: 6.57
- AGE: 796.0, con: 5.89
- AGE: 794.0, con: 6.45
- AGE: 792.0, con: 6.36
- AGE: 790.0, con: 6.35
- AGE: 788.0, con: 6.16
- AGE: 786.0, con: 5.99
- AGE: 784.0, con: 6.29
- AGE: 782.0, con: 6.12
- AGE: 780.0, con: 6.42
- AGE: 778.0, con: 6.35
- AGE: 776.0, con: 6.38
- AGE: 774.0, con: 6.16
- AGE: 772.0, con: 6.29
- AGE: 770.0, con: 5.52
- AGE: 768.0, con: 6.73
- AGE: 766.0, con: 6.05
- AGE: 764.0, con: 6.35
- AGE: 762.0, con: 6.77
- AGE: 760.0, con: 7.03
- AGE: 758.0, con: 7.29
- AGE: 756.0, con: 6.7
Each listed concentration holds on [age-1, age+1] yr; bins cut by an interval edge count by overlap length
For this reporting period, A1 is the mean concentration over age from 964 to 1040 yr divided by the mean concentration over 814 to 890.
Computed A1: 0.83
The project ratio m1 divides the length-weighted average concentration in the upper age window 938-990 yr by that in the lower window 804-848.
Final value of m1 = 0.8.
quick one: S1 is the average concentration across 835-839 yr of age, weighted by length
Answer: 6.48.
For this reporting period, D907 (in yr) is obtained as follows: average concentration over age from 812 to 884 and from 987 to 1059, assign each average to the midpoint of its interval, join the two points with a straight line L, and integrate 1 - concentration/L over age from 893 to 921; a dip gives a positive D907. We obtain 2.9 yr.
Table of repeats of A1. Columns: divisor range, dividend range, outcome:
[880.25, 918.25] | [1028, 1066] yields 0.84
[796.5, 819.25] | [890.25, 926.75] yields 0.81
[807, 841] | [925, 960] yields 0.82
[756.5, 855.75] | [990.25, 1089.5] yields 0.72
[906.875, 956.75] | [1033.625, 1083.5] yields 0.82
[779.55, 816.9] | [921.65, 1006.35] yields 0.82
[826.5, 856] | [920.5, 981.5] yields 0.84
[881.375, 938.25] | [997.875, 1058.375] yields 0.91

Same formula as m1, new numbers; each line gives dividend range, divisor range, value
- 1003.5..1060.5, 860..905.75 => 0.84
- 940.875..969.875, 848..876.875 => 0.87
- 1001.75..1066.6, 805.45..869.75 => 0.76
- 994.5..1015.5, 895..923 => 1.02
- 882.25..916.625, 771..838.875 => 0.82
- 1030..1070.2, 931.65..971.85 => 0.84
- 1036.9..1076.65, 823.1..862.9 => 0.69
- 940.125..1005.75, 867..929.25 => 0.95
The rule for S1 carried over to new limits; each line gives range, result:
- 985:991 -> 4.58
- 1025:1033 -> 4.68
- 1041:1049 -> 4.36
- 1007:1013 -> 5.04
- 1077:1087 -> 3.76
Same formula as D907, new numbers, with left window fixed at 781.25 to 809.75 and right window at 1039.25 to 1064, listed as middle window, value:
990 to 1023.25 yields -2.9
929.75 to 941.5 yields -0.7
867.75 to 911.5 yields 1.5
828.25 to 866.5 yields -1.0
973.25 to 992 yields -0.6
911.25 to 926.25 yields 0.7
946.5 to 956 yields 0.4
